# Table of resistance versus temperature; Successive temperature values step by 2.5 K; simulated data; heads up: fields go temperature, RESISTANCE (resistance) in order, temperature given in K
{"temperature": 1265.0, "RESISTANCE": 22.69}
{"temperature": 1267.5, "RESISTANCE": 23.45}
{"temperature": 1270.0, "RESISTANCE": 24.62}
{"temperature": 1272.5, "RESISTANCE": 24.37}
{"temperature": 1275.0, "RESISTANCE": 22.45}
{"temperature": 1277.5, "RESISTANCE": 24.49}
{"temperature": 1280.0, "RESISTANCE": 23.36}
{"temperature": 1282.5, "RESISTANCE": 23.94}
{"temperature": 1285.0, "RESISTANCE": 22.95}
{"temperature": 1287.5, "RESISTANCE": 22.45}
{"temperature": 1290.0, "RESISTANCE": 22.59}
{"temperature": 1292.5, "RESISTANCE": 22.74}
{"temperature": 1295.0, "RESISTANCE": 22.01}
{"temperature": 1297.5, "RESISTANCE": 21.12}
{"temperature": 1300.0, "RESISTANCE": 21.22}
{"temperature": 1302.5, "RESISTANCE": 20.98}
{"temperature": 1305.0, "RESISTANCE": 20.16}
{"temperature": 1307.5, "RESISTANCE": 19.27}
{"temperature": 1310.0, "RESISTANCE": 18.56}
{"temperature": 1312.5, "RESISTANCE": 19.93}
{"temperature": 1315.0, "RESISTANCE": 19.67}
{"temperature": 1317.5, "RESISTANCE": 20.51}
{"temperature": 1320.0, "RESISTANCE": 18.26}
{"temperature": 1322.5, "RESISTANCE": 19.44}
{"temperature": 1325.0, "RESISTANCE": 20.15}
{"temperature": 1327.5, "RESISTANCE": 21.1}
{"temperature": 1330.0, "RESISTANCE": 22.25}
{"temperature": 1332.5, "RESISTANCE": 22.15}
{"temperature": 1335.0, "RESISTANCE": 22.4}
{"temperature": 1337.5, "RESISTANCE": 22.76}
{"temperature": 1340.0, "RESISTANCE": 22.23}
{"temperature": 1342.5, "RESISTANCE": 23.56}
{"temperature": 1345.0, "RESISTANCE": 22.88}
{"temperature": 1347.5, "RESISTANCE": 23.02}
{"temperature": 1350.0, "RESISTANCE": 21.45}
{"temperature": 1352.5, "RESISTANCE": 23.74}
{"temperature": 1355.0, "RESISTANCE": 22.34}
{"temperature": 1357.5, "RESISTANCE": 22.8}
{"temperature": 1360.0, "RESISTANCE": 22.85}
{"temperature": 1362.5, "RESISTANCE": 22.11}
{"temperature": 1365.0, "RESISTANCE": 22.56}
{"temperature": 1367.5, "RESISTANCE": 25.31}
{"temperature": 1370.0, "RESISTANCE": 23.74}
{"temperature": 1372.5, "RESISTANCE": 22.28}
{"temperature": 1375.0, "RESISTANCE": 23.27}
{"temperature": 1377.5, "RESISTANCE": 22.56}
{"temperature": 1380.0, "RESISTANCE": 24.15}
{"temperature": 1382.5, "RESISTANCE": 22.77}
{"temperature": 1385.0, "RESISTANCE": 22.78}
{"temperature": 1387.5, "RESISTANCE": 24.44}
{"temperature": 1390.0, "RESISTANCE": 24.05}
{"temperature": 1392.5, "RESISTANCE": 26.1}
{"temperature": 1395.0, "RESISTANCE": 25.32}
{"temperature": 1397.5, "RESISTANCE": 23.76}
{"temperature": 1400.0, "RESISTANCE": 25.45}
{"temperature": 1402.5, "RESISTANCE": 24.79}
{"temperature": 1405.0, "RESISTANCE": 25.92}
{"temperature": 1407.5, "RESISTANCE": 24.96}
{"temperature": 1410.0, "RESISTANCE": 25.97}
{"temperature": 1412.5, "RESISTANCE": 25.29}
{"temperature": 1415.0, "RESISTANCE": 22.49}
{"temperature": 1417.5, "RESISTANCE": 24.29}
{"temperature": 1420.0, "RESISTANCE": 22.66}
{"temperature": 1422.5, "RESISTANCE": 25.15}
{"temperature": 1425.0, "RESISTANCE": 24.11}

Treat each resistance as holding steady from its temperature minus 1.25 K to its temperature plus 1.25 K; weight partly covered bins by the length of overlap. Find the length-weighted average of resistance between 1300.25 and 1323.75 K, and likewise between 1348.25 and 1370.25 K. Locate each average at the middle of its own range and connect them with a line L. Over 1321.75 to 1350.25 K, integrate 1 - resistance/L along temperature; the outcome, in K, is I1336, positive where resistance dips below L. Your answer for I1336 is -0.9 K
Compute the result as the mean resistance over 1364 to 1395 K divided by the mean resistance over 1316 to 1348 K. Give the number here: 1.10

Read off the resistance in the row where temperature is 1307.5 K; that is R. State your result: 19.27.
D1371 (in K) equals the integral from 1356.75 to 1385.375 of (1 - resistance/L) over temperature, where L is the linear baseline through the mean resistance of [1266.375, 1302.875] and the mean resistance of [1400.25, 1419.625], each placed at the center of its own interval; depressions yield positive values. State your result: 1.26 K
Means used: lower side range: 22.9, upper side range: 24.8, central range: 23.1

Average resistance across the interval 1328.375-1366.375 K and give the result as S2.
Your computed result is 22.6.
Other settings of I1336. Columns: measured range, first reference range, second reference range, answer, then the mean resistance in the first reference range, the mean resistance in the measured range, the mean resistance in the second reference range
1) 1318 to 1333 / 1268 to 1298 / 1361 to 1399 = 1.9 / 23.1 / 20.5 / 23.7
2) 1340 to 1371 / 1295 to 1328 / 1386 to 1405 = -0.5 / 20.1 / 23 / 24.9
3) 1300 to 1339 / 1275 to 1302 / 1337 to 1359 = 3.7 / 22.6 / 20.5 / 22.8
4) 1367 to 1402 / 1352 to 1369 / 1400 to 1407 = 0.5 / 23.1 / 24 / 25.3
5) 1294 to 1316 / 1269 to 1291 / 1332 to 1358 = 2.7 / 23.5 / 20.3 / 22.7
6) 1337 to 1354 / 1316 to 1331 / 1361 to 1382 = -0.9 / 20.2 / 22.8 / 23.2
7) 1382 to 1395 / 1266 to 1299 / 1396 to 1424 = 0.1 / 23.1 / 24.2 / 24.6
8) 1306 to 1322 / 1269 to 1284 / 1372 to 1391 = 2.9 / 23.8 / 19.4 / 23.3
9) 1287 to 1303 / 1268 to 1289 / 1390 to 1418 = 1.2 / 23.6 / 21.9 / 24.9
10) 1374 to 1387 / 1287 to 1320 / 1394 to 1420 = 0.3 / 20.7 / 23.2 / 24.7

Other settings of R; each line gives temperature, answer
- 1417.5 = 24.29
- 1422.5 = 25.15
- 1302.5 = 20.98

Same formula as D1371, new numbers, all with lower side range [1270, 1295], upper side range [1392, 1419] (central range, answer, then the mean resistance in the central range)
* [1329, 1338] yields 0.6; 22.4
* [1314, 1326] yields 2.1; 19.6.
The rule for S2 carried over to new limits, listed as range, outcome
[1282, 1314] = 21.3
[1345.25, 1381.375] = 23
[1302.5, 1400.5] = 22.3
